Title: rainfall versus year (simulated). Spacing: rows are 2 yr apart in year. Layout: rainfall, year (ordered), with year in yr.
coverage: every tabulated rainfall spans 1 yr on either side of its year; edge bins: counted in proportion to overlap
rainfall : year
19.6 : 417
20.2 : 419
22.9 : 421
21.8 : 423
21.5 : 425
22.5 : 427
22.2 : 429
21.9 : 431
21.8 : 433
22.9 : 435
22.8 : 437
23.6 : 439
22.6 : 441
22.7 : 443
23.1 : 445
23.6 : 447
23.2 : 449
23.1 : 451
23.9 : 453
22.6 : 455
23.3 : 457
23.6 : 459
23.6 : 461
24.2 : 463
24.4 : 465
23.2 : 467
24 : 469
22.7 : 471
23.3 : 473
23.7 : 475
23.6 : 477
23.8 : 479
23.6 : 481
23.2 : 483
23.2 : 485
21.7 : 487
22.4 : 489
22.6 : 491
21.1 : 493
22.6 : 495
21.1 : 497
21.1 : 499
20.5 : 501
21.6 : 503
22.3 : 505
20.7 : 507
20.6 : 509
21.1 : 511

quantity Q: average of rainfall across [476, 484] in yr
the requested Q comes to 23.6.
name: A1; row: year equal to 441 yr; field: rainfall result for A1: 22.6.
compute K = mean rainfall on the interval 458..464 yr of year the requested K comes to 23.8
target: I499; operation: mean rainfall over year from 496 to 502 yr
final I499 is 20.9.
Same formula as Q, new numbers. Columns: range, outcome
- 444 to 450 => 23.3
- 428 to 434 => 22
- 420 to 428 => 22.2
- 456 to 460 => 23.5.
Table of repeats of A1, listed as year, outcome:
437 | 22.8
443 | 22.7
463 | 24.2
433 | 21.8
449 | 23.2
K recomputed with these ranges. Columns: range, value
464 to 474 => 23.5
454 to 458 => 23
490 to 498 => 21.9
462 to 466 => 24.3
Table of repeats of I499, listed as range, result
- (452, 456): 23.2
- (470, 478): 23.3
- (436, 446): 23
